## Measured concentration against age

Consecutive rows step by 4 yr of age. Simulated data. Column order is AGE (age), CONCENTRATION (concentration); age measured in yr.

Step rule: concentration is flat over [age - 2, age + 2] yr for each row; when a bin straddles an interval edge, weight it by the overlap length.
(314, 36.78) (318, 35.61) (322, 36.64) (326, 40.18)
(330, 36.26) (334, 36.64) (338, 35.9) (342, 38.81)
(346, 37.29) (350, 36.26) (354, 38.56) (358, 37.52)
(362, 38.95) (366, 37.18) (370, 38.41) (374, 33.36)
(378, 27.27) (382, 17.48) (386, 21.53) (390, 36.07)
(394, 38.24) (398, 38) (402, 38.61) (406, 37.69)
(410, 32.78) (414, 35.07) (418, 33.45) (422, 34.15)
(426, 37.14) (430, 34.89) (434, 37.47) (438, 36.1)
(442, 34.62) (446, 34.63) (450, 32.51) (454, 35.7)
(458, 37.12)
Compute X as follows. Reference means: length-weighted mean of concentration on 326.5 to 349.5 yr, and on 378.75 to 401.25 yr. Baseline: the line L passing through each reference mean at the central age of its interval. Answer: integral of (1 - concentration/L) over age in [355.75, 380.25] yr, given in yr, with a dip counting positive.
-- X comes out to -1.4 yr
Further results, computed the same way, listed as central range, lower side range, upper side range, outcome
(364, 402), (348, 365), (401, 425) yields 4.4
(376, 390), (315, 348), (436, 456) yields 4.6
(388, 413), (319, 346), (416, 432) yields -0.9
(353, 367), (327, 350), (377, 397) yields -2.0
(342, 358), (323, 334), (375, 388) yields -3.0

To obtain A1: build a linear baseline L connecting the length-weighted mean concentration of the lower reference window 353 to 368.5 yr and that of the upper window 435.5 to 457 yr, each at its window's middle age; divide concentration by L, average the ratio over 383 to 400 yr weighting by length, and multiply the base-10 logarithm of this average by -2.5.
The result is 0.14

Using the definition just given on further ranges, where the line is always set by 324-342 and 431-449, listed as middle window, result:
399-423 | 0.017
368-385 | 0.266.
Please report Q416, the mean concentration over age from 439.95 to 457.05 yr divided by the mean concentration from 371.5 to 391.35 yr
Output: 1.3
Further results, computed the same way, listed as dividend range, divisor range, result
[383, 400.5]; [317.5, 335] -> 0.88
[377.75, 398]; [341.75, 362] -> 0.77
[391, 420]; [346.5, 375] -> 0.97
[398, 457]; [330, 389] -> 1.04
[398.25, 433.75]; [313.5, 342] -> 0.96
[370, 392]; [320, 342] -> 0.76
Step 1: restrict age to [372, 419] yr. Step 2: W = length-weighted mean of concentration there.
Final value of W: 32.4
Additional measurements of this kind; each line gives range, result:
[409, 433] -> 34.8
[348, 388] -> 32.7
